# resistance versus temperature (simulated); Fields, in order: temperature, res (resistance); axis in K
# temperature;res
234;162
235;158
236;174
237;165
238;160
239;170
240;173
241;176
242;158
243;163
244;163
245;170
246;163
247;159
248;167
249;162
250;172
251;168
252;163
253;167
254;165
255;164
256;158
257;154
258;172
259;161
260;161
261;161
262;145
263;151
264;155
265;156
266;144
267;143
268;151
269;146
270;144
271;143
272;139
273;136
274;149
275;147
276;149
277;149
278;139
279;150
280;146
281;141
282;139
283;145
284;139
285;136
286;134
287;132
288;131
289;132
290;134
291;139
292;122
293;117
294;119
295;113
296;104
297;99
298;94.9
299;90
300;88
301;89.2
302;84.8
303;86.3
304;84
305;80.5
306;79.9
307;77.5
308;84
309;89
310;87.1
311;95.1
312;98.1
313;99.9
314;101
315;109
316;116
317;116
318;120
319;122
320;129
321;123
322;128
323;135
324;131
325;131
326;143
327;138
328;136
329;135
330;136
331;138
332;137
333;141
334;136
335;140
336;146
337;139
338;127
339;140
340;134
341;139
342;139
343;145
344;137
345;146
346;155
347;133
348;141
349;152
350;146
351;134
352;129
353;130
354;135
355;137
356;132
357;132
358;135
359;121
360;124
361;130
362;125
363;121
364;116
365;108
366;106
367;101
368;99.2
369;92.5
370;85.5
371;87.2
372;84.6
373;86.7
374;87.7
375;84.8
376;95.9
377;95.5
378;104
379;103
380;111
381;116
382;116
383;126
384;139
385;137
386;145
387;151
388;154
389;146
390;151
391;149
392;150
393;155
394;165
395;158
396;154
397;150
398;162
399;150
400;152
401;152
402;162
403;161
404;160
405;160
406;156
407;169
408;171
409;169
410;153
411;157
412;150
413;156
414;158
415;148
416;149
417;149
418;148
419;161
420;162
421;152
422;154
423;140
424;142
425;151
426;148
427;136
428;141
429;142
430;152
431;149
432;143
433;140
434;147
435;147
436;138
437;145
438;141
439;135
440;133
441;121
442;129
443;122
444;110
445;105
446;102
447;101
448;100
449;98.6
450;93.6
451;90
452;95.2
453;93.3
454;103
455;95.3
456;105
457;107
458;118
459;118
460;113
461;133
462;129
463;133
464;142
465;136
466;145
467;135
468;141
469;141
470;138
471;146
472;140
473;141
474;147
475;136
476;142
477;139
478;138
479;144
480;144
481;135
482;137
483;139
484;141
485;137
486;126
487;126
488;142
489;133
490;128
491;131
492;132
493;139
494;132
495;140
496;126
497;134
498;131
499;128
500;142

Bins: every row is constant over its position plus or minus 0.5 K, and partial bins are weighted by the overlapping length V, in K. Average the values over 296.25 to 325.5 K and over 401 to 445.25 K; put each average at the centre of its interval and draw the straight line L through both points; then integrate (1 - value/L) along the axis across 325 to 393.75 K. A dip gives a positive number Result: -3.9 K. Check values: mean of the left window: 102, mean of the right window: 147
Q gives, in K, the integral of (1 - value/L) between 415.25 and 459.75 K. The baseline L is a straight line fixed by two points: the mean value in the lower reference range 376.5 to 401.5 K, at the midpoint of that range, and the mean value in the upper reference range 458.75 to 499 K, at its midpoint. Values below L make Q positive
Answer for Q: 3.0 K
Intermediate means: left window 140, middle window 128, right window 136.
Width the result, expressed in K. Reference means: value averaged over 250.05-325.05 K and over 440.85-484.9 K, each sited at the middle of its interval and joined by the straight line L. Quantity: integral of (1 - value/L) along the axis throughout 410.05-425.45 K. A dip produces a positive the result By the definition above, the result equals -3.3 K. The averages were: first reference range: 129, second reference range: 124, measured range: 152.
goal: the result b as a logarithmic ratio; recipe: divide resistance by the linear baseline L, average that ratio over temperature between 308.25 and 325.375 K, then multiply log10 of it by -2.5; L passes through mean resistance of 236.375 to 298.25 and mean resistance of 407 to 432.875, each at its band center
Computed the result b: 0.30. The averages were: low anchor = 148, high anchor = 151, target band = 113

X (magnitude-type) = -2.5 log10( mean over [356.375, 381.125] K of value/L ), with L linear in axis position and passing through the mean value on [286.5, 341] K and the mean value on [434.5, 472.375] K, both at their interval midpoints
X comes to 0.12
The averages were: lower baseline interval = 116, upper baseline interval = 121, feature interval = 106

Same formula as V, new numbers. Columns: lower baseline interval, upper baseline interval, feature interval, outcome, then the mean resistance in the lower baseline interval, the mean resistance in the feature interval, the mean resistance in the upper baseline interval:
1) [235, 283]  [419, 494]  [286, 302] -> 4.06 K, 156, 113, 131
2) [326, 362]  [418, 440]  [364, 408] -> 3.57 K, 137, 130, 146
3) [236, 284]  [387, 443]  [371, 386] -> 4.41 K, 156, 107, 150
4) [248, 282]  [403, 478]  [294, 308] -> 5.49 K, 153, 90.9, 136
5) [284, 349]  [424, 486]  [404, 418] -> -3.38 K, 120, 157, 129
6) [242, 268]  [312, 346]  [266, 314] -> 9.03 K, 160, 120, 131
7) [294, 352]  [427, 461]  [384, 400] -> -4.13 K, 120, 151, 121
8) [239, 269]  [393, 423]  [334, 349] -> 1.71 K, 161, 140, 157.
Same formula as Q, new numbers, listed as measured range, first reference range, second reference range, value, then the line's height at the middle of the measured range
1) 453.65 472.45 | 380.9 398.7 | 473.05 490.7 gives 1.58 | 139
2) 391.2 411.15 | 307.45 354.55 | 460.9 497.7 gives -3.86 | 133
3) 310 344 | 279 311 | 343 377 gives -3.80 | 115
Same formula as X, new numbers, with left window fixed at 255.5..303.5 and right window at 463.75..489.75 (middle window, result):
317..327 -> 0.05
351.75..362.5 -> 0.05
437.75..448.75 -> 0.18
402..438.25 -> -0.10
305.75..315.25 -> 0.42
